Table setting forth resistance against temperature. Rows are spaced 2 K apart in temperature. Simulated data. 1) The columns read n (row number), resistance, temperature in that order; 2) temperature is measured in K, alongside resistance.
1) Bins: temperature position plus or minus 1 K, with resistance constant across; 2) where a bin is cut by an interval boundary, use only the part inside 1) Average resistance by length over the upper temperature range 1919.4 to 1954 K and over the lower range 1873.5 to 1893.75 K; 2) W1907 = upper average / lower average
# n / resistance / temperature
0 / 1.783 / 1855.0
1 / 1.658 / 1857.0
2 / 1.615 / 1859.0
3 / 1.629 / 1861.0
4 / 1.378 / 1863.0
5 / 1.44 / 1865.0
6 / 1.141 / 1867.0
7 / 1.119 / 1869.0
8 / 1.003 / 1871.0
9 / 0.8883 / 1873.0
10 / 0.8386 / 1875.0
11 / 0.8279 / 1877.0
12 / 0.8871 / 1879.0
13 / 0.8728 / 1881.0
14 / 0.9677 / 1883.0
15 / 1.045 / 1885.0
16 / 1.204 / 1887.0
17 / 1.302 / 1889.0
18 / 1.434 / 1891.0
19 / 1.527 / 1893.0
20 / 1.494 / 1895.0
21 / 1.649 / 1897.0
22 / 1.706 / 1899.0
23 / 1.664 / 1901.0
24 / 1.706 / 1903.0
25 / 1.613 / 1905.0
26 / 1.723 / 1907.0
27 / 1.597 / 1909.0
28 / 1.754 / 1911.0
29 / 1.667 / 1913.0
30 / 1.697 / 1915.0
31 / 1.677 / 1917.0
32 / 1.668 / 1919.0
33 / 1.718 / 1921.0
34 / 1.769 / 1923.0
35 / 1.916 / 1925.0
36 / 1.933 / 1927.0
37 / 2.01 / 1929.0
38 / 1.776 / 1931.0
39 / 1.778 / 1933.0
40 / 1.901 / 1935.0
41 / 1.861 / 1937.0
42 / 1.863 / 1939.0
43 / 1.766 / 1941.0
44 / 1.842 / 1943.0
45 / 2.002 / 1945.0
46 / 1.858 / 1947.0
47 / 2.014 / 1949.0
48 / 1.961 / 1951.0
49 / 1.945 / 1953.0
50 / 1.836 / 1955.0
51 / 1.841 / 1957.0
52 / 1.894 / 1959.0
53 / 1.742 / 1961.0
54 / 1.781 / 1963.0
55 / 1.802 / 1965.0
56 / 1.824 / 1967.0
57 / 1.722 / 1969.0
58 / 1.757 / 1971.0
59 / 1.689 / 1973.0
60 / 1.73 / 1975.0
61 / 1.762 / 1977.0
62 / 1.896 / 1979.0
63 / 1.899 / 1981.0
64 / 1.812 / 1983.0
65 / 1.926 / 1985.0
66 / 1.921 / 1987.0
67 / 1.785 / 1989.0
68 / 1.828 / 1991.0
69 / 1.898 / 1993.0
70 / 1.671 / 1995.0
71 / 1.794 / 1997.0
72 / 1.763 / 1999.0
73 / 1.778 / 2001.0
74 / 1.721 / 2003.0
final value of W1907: 1.73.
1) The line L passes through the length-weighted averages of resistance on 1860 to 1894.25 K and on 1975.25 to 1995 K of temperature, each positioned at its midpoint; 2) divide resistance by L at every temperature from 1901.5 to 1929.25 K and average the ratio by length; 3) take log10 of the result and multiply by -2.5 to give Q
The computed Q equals -0.24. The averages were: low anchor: 1.15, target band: 1.74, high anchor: 1.84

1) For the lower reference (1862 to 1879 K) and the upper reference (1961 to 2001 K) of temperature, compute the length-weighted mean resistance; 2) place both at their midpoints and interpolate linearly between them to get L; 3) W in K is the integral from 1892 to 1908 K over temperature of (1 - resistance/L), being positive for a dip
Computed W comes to -4.7 K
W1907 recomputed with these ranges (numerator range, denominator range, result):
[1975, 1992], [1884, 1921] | 1.18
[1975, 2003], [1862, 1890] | 1.71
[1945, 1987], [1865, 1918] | 1.37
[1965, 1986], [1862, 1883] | 1.74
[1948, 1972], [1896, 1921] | 1.10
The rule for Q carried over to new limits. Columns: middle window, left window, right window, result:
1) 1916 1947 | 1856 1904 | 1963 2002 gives -0.18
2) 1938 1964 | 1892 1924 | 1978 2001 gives -0.07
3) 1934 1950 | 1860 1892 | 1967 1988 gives -0.20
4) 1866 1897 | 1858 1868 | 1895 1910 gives 0.35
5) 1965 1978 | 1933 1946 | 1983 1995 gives 0.06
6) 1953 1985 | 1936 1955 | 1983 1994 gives 0.04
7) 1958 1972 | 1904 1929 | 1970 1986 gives 0.00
